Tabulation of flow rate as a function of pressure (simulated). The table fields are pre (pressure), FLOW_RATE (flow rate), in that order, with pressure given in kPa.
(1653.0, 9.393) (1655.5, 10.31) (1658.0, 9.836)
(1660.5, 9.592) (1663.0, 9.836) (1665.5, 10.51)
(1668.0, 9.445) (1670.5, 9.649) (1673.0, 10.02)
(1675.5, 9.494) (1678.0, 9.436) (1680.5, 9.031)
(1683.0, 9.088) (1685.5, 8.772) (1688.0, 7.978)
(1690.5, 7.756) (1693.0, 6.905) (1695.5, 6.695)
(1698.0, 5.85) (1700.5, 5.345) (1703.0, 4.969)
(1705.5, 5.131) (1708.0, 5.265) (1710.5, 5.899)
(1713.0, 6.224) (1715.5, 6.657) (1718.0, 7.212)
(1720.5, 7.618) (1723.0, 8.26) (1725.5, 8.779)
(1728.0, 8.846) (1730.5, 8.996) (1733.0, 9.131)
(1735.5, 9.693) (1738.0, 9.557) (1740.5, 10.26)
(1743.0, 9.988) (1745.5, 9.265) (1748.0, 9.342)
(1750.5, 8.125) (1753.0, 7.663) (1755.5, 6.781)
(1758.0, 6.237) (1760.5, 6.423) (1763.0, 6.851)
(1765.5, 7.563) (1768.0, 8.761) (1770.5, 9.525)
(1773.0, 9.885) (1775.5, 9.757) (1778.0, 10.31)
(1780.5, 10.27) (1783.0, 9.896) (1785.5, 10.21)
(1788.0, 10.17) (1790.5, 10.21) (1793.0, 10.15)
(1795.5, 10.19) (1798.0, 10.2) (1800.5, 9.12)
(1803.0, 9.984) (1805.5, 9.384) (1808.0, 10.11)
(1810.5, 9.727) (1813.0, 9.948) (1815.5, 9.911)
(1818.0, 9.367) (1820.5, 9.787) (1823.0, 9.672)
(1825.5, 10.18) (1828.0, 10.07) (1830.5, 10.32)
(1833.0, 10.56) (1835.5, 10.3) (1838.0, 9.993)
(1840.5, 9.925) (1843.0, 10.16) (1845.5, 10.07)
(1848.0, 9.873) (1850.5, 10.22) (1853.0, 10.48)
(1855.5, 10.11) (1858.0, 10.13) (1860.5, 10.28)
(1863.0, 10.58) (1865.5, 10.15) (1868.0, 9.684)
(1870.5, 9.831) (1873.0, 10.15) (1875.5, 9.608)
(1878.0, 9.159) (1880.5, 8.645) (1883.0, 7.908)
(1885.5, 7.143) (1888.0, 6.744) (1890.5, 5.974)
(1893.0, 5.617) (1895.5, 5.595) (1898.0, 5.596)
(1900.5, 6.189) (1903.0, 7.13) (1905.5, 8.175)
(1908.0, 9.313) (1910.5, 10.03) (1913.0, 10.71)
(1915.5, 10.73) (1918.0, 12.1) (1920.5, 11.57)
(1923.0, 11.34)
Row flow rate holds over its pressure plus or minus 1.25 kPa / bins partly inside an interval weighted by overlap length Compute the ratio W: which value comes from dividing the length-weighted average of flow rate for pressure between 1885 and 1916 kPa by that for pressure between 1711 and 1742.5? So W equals 0.9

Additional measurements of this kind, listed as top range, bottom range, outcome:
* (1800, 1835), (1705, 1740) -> 1.27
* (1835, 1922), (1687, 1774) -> 1.19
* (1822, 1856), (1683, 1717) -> 1.55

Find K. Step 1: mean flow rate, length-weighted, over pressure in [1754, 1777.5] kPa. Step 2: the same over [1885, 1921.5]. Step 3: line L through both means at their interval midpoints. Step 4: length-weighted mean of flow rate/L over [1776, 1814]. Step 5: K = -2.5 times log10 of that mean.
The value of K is -0.23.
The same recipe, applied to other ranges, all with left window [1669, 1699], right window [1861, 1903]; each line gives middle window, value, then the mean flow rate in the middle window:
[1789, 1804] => -0.212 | 9.98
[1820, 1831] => -0.221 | 10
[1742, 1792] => -0.076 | 8.86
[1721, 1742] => -0.101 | 9.14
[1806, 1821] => -0.195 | 9.79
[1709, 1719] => 0.282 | 6.45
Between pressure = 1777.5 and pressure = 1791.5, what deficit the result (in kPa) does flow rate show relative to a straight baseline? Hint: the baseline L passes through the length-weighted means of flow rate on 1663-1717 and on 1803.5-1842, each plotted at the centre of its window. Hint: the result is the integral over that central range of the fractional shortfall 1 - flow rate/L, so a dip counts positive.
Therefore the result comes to -1.3 kPa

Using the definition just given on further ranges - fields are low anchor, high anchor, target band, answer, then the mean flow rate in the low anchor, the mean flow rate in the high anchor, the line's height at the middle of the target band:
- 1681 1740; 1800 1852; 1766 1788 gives -2.1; 7.48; 9.95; 8.9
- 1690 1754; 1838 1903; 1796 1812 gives -2.9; 7.67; 8.78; 8.28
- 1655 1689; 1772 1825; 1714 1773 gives 8.4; 9.49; 9.92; 9.73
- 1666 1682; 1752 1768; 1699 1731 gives 5.8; 9.55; 7.05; 8.36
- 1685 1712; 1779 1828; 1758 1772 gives 1.5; 6.35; 9.93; 8.61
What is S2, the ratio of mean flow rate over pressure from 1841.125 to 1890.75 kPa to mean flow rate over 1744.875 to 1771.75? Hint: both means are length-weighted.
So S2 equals 1.20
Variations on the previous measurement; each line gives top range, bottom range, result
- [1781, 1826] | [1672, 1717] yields 1.37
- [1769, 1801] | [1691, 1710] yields 1.72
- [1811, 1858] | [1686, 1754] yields 1.31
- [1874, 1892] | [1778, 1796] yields 0.78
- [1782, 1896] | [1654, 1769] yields 1.17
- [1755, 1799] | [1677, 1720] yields 1.31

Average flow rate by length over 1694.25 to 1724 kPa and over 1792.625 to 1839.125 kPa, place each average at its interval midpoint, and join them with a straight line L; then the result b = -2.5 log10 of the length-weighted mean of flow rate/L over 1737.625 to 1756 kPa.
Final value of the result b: -0.19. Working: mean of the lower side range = 6.24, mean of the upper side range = 9.94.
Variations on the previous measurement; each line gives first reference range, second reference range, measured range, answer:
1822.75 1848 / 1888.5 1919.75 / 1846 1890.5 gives -0.02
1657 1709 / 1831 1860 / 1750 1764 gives 0.29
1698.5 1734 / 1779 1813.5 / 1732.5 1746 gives -0.23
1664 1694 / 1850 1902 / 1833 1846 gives -0.18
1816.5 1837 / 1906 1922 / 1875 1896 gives 0.38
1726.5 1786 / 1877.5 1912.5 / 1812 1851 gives -0.23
